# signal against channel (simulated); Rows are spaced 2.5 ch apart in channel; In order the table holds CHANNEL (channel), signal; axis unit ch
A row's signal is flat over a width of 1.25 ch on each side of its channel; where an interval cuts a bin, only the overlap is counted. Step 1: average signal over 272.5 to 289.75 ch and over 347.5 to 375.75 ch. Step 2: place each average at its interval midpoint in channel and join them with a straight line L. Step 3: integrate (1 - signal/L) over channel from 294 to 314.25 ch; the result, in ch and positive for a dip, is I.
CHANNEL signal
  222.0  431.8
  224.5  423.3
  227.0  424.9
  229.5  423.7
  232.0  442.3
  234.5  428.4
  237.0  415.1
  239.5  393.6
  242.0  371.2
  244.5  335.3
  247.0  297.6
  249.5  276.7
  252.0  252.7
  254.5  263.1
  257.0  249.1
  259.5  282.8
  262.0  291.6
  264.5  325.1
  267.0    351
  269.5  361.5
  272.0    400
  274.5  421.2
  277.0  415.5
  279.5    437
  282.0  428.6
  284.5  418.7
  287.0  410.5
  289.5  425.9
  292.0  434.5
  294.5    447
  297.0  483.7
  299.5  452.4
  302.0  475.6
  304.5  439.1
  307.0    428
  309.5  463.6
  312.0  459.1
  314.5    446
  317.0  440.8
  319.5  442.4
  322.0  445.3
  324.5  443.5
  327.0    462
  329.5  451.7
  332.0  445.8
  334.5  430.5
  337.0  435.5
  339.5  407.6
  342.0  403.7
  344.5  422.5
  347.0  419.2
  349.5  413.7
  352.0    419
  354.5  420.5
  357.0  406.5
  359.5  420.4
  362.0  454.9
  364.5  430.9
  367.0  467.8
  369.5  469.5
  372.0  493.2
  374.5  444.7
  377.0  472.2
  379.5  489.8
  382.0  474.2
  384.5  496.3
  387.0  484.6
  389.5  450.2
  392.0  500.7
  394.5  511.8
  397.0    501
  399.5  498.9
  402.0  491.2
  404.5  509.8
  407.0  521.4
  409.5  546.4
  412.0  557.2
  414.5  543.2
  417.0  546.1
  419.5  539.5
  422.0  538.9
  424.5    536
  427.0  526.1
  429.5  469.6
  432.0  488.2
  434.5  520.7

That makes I -1.4 ch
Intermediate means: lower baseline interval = 421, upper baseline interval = 440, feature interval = 456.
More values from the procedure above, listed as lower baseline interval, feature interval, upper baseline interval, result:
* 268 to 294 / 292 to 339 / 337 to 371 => -3.01 ch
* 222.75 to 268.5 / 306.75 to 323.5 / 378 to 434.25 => -1.18 ch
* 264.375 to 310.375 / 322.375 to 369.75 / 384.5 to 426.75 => 3.78 ch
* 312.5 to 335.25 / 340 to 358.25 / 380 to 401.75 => 1.89 ch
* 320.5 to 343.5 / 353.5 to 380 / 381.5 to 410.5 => 1.10 ch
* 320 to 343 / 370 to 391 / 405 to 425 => 0.91 ch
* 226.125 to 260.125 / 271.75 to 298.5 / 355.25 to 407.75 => -3.09 ch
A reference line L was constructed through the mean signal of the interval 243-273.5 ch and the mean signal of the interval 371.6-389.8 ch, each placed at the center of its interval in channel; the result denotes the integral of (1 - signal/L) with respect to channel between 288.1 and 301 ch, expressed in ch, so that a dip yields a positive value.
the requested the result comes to -3.3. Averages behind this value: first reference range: 309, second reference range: 476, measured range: 449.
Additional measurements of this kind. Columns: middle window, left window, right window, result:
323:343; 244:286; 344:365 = -1.6 ch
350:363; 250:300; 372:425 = 1.1 ch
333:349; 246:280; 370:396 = 0.3 ch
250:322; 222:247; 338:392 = 4.0 ch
